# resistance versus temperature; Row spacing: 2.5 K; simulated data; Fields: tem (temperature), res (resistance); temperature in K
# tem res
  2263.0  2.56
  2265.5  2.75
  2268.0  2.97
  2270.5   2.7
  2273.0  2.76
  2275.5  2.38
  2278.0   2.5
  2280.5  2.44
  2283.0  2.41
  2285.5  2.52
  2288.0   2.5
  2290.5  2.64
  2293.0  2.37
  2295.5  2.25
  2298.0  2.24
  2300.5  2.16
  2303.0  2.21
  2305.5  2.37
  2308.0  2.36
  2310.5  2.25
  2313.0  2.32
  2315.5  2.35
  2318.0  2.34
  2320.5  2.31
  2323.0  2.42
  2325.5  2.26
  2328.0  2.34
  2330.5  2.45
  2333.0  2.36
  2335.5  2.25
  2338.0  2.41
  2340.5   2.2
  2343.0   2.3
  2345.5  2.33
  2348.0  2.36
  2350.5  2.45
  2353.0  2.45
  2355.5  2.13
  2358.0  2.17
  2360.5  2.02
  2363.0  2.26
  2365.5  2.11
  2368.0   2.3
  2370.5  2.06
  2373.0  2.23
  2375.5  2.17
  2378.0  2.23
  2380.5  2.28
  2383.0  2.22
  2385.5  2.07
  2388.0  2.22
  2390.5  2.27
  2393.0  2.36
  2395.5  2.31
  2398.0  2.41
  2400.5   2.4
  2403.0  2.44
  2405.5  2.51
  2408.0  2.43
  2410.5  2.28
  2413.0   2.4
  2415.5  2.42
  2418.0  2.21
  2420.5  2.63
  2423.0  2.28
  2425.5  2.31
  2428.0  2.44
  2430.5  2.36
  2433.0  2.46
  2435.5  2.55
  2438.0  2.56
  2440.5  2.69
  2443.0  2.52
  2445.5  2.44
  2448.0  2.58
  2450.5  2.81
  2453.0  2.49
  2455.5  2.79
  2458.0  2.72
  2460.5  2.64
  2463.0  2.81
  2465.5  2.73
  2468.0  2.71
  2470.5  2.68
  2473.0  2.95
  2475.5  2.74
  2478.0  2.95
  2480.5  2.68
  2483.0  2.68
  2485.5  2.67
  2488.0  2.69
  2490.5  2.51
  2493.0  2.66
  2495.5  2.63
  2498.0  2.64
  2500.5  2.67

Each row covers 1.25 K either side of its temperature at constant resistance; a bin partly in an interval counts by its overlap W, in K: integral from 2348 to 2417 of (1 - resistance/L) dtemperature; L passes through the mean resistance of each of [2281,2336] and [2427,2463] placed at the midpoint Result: 5.4 K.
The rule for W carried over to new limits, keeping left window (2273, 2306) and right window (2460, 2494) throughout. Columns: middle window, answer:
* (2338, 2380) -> 4.61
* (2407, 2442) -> 2.69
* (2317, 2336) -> 0.91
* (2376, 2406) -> 3.19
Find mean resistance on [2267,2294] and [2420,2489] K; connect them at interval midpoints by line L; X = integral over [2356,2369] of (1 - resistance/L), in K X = 2.1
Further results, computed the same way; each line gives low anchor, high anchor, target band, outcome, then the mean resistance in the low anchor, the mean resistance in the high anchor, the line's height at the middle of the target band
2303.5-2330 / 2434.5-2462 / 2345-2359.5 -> 0.6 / 2.33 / 2.62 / 2.41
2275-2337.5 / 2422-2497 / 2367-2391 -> 2.7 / 2.36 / 2.63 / 2.49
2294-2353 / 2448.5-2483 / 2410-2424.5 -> 1.2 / 2.32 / 2.74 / 2.6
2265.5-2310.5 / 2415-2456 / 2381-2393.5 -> 1.3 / 2.46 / 2.5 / 2.49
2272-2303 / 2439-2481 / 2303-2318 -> 0.8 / 2.42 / 2.7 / 2.46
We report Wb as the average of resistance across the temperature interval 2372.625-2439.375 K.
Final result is 2.35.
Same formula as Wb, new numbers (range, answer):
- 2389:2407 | 2.38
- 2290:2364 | 2.31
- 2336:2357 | 2.32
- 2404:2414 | 2.41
